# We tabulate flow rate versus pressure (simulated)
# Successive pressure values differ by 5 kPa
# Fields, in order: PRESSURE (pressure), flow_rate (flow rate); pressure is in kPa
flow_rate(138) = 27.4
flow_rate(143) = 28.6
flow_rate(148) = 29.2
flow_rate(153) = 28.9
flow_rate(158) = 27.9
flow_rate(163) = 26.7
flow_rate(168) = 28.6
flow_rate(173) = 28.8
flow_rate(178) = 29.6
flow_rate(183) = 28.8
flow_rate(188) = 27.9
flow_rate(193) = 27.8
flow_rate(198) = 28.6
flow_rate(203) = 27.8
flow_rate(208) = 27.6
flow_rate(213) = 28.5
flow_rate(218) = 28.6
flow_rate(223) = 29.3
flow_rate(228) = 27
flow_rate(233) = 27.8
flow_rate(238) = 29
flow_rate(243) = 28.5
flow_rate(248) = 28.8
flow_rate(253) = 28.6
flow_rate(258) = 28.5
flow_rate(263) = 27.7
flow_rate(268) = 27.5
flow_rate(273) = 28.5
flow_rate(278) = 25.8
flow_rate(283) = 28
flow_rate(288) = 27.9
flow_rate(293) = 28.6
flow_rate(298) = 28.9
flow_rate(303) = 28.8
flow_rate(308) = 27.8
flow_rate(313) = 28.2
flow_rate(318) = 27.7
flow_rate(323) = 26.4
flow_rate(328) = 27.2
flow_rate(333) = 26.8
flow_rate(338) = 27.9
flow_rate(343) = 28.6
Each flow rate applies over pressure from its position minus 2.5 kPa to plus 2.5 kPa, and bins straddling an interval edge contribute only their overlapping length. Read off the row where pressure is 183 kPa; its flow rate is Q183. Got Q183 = 28.8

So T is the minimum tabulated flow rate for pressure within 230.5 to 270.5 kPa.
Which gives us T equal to 27.5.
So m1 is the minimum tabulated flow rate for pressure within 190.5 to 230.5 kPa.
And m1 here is 27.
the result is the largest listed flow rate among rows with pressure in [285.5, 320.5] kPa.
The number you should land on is 28.9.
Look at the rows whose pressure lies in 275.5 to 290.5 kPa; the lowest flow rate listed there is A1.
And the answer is 25.8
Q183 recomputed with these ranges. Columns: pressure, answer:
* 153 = 28.9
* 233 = 27.8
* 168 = 28.6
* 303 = 28.8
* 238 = 29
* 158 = 27.9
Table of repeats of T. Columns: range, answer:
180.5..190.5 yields 27.9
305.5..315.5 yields 27.8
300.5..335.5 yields 26.4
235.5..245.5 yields 28.5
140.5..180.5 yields 26.7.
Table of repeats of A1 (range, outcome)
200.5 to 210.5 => 27.6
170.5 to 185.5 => 28.8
